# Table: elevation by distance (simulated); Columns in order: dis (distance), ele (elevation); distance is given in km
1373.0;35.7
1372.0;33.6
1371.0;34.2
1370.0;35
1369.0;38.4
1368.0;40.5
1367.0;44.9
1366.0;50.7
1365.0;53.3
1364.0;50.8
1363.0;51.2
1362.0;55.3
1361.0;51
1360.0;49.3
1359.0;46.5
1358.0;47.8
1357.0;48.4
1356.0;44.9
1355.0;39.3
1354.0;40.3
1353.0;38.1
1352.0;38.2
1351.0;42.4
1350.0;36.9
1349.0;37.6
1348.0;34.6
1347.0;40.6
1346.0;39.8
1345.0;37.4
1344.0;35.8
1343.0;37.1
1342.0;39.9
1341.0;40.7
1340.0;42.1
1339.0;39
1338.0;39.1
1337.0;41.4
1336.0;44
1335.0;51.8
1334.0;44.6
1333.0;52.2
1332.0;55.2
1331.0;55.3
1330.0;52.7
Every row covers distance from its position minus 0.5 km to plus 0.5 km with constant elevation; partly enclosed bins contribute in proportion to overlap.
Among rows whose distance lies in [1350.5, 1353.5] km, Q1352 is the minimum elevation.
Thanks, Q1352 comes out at 38.1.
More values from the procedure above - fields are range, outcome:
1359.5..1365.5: 49.3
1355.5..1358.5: 44.9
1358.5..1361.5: 46.5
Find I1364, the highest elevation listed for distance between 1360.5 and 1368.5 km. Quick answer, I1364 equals 55.3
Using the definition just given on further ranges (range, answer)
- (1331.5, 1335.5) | 55.2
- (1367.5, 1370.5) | 40.5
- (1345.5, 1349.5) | 40.6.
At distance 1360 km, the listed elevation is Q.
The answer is 49.3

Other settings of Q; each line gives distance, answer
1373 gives 35.7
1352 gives 38.2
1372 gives 33.6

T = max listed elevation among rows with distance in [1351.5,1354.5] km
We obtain 40.3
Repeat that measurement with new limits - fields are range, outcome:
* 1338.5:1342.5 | 42.1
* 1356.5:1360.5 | 49.3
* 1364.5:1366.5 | 53.3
